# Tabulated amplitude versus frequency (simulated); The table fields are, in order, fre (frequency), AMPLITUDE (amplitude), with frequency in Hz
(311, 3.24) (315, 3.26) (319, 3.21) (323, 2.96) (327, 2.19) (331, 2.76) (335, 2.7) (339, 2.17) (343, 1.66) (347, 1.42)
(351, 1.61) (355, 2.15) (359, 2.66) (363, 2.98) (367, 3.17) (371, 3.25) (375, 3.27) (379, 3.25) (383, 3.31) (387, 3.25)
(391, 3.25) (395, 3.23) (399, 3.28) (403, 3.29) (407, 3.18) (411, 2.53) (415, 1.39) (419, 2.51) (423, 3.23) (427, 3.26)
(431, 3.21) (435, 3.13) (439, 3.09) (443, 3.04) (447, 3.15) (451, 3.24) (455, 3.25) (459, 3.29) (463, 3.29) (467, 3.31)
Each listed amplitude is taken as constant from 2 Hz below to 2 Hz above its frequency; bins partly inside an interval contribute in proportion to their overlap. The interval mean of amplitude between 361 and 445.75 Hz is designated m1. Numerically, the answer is 3.05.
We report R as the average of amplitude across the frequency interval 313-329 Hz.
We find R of 2.9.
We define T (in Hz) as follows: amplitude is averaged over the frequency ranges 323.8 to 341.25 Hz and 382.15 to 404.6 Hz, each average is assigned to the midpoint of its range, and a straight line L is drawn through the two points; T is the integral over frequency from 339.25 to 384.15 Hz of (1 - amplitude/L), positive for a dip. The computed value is 4.8 Hz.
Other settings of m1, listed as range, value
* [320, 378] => 2.52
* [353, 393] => 3.05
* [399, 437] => 2.88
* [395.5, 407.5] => 3.26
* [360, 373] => 3.1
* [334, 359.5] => 1.99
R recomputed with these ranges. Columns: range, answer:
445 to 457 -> 3.21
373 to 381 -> 3.26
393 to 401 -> 3.25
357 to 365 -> 2.82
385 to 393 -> 3.25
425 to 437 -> 3.2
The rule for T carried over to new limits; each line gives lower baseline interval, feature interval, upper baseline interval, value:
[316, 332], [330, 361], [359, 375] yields 8.68 Hz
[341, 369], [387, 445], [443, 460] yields -2.99 Hz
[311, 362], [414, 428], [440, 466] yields 1.72 Hz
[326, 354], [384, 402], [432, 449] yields -4.40 Hz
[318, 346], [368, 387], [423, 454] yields -3.45 Hz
